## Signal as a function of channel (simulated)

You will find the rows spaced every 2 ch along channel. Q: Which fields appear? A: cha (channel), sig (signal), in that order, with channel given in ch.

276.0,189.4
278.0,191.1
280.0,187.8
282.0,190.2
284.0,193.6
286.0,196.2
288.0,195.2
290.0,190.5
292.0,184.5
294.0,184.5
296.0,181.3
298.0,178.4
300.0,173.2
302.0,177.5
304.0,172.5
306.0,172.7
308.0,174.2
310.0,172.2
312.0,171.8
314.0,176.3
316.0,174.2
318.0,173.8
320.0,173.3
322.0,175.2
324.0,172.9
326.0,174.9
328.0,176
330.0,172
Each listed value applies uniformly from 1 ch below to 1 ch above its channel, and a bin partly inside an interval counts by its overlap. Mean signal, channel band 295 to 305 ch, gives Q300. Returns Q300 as 177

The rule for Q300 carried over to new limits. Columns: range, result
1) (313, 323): 175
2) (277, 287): 192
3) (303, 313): 173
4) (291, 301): 180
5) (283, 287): 195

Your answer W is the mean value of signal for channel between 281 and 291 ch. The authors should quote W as 193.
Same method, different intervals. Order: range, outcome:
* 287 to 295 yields 189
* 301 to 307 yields 174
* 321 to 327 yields 174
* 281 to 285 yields 192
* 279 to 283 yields 189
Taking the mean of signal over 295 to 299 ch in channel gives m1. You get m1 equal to 180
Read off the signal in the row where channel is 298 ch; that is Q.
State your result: 178.4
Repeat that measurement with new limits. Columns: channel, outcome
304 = 172.5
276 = 189.4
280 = 187.8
